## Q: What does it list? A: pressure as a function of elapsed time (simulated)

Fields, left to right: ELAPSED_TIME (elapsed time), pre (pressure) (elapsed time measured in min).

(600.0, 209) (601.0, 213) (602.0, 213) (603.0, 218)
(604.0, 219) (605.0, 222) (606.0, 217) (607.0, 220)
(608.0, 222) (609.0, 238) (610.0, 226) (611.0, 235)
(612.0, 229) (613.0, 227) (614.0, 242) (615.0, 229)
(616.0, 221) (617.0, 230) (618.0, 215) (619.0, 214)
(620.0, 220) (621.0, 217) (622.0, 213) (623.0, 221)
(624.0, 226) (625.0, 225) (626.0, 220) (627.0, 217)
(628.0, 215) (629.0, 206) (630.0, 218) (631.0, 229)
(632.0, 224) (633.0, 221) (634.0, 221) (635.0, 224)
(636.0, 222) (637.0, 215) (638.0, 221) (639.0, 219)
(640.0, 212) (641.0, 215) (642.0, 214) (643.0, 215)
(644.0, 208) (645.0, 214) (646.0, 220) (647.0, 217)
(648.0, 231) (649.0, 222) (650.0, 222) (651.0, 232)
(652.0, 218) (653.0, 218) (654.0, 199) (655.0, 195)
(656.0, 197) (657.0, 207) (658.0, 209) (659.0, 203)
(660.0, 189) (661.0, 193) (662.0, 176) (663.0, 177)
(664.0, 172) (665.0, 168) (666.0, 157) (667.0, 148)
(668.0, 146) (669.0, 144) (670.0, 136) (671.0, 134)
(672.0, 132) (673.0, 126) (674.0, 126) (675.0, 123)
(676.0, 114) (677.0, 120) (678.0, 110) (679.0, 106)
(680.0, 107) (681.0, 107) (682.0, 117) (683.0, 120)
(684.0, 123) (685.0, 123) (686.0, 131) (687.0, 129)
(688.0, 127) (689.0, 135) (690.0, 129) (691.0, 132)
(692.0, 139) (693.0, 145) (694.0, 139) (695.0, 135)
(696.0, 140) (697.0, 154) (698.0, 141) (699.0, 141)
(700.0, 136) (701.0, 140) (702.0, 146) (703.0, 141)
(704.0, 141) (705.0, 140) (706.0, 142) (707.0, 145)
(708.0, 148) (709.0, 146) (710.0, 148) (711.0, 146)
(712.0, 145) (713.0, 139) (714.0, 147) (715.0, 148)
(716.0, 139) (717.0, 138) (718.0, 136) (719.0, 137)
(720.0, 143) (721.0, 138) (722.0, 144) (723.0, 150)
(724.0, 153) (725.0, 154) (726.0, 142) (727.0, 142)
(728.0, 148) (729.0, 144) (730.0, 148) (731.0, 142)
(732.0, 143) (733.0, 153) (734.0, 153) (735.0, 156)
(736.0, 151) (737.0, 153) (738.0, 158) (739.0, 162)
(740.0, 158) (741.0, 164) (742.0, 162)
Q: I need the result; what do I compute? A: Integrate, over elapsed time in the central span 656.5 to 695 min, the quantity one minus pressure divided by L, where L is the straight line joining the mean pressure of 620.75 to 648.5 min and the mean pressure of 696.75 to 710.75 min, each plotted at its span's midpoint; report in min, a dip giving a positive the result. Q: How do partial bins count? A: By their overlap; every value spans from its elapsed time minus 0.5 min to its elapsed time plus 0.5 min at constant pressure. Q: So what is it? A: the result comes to 7.1 min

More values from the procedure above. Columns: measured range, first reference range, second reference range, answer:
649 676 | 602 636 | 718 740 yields 2.68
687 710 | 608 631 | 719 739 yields 3.92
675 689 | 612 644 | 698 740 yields 4.54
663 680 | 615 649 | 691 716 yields 4.02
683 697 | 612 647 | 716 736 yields 3.22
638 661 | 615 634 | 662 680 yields -4.85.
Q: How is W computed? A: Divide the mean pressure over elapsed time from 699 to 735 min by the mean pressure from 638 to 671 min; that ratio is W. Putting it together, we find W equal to 0.74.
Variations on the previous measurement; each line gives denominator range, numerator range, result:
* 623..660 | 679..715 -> 0.63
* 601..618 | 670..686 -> 0.53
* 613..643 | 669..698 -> 0.58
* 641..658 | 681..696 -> 0.61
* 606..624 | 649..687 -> 0.70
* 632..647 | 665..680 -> 0.60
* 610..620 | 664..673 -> 0.64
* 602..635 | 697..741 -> 0.66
